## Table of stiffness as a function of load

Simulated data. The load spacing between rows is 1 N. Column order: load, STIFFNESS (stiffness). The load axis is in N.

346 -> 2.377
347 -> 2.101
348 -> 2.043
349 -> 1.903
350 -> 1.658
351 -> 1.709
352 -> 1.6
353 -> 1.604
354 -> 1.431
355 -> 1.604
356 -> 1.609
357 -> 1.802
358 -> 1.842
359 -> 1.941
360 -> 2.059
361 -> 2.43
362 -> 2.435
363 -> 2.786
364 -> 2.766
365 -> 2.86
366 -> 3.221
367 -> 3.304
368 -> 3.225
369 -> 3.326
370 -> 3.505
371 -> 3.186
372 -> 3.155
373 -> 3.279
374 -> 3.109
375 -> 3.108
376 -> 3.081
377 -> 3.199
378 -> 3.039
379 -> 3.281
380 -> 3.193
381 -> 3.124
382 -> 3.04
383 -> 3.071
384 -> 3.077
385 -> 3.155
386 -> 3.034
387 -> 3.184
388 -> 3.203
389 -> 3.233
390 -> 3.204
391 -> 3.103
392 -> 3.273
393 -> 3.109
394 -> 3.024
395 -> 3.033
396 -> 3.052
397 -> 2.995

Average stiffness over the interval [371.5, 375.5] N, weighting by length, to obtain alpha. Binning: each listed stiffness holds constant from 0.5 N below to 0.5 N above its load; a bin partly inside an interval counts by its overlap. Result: 3.16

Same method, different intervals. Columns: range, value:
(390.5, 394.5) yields 3.13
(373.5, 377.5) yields 3.12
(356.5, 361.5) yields 2.01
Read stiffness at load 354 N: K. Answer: 1.431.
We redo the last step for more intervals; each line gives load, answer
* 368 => 3.225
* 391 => 3.103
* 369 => 3.326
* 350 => 1.658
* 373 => 3.279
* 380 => 3.193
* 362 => 2.435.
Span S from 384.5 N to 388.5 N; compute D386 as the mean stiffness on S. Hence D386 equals 3.14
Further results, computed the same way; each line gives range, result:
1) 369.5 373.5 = 3.28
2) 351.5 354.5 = 1.54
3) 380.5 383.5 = 3.08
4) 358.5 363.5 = 2.33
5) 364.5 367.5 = 3.13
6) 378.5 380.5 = 3.24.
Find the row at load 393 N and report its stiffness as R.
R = 3.109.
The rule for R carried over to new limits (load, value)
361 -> 2.43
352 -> 1.6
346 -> 2.377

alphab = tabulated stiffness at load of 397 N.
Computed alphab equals 2.995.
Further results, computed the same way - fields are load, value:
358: 1.842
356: 1.609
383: 3.071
